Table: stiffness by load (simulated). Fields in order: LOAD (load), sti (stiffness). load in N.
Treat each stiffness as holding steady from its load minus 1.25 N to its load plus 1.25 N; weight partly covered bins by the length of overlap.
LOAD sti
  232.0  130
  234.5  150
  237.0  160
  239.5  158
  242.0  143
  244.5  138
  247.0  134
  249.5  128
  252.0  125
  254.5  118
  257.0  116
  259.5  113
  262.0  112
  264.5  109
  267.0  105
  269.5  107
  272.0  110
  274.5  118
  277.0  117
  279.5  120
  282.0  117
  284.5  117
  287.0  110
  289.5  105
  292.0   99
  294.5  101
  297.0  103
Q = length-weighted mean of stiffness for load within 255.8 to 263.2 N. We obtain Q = 114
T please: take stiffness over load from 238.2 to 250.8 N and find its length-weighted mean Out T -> 140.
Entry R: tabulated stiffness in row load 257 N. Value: 116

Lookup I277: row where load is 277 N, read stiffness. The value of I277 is 117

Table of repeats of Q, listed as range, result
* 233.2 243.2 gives 153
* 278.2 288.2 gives 116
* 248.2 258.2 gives 122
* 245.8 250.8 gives 131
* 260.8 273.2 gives 109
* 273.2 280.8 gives 118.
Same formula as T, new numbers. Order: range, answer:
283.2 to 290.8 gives 111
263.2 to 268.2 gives 107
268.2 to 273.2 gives 108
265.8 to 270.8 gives 106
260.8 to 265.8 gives 110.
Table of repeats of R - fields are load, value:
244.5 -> 138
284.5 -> 117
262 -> 112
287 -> 110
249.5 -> 128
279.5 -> 120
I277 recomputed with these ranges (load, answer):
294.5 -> 101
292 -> 99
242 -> 143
